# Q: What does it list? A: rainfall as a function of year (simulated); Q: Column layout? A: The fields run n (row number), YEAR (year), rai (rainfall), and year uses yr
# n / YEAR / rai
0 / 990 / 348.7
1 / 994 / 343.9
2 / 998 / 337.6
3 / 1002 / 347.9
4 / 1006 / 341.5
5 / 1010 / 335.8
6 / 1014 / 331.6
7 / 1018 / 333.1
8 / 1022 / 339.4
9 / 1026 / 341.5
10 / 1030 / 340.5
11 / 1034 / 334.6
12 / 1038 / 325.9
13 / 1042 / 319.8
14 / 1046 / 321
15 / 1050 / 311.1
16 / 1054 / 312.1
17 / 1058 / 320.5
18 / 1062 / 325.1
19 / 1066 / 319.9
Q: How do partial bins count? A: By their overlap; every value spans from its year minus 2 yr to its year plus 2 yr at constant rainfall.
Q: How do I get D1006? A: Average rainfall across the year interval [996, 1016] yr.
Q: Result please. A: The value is 339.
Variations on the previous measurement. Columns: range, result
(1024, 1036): 339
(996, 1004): 343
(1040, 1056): 316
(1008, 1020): 334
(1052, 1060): 316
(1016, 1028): 338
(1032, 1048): 325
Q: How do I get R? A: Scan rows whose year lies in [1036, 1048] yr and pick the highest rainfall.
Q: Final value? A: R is 325.9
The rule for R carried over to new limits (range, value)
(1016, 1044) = 341.5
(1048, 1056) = 312.1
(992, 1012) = 347.9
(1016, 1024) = 339.4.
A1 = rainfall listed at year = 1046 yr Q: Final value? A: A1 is 321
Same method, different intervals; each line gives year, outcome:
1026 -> 341.5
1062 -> 325.1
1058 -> 320.5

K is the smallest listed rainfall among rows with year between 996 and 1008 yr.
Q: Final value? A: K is 337.6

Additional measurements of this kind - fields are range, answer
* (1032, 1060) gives 311.1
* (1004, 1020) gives 331.6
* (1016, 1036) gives 333.1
